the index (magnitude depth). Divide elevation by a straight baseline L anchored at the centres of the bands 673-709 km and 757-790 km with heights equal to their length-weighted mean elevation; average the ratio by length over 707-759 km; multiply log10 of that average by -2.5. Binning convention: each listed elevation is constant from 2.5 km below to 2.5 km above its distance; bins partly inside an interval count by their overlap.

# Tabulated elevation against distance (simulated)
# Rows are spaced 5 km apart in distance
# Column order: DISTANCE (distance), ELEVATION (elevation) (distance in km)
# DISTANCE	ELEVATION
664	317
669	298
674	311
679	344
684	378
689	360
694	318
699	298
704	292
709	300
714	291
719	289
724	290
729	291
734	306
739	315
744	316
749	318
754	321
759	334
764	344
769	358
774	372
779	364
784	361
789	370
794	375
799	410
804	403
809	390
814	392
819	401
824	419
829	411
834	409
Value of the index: 0.126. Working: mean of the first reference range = 327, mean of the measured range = 305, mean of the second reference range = 357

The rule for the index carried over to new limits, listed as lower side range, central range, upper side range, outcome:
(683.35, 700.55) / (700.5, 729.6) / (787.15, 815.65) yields 0.19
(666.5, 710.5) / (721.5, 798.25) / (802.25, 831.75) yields 0.09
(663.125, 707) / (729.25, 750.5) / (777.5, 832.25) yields 0.14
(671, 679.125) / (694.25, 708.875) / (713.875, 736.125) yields 0.03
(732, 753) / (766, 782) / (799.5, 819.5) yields -0.03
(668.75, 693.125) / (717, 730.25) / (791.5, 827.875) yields 0.23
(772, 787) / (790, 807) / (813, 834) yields -0.03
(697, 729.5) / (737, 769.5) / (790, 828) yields 0.03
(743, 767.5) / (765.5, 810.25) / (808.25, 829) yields -0.03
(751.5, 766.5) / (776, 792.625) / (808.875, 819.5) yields -0.01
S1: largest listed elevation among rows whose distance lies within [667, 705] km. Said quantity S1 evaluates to 378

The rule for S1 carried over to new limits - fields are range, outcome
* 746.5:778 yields 372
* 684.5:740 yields 360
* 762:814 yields 410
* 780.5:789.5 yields 370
